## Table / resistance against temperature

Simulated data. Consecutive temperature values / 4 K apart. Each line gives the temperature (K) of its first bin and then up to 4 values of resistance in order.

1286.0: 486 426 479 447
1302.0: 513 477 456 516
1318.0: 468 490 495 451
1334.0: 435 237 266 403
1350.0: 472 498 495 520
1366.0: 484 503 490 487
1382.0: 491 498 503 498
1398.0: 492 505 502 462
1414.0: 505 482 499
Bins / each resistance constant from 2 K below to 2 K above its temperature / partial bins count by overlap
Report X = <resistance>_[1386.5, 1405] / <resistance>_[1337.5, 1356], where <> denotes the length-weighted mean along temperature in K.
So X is 1.29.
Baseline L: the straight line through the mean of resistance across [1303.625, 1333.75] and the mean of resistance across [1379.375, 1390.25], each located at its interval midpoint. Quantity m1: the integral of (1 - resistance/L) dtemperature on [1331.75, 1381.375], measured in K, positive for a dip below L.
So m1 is 4.7 K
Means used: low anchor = 477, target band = 442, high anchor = 496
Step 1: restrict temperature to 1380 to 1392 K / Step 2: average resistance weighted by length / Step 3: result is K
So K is 497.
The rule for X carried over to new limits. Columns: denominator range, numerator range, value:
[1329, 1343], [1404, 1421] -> 1.41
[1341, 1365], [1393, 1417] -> 1.09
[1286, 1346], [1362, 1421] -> 1.12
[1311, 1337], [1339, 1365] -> 0.94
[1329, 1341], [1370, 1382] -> 1.37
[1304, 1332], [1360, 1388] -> 1.04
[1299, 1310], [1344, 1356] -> 0.95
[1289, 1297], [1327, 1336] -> 0.99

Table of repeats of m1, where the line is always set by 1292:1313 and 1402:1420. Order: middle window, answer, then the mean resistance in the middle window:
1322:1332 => 0.1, 476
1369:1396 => -0.5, 495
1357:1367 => -0.4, 502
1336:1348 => 4.5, 302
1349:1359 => -0.1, 489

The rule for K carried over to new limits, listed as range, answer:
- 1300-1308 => 495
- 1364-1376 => 492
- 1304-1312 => 466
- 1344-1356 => 458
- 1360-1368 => 502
